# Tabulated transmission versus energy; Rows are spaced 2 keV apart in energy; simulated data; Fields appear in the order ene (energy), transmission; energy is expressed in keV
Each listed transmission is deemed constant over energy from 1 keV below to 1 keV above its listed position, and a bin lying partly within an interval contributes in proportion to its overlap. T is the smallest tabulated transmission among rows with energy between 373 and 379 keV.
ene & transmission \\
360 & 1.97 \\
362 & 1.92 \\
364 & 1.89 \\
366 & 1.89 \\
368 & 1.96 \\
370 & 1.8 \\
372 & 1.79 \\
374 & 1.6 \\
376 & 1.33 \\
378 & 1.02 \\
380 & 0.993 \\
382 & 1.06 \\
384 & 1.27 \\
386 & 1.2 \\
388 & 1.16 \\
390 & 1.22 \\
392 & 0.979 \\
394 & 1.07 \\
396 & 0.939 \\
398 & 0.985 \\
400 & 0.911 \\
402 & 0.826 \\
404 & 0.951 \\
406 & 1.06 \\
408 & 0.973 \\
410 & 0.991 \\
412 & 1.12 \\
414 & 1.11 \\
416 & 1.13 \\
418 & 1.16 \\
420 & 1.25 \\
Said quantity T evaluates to 1.02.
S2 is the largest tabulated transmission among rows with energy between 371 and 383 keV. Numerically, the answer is 1.79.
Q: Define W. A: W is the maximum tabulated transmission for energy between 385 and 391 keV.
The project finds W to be 1.22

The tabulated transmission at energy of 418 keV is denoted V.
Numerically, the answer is 1.16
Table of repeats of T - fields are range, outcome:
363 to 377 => 1.33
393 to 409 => 0.826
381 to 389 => 1.06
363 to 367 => 1.89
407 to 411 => 0.973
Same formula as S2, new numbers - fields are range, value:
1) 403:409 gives 1.06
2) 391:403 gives 1.07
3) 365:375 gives 1.96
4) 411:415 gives 1.12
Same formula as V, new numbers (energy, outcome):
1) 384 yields 1.27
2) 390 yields 1.22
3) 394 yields 1.07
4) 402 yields 0.826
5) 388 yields 1.16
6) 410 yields 0.991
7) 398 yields 0.985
